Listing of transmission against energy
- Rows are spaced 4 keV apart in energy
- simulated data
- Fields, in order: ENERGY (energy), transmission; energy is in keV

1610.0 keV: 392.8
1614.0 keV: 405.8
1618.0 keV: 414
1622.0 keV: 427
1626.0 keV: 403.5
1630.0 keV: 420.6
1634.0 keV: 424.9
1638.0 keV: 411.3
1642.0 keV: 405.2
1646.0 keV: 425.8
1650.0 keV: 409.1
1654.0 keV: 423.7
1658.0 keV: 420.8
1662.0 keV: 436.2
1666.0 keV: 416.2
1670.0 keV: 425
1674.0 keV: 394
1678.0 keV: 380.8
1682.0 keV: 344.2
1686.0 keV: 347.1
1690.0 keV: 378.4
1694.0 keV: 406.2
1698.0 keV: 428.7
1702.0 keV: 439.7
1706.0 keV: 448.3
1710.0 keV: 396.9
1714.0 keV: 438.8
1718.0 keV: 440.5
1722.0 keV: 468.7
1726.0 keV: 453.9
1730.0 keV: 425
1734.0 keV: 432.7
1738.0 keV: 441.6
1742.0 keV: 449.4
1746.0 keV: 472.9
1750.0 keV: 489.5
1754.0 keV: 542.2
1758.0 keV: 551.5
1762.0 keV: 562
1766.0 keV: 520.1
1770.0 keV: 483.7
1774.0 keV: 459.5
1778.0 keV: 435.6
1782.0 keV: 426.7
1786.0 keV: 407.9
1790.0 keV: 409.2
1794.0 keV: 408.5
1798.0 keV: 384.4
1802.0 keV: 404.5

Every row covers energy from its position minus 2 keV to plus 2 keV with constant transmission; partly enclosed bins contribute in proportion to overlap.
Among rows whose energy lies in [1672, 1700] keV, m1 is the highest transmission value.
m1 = 428.7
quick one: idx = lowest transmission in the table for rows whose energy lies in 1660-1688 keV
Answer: 344.2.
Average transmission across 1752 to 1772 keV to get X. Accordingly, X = 532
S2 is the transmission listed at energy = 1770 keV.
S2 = 483.7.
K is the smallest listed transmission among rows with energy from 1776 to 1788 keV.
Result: 407.9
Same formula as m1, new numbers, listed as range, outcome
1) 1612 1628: 427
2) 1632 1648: 425.8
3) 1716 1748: 472.9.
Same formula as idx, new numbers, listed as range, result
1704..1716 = 396.9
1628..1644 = 405.2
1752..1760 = 542.2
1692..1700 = 406.2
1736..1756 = 441.6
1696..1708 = 428.7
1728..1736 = 425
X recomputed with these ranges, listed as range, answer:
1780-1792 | 415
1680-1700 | 381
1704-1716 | 428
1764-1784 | 465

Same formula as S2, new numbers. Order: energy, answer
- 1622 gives 427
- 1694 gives 406.2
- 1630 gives 420.6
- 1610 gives 392.8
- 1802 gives 404.5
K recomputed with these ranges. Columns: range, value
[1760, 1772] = 483.7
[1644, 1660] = 409.1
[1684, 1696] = 347.1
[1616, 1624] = 414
